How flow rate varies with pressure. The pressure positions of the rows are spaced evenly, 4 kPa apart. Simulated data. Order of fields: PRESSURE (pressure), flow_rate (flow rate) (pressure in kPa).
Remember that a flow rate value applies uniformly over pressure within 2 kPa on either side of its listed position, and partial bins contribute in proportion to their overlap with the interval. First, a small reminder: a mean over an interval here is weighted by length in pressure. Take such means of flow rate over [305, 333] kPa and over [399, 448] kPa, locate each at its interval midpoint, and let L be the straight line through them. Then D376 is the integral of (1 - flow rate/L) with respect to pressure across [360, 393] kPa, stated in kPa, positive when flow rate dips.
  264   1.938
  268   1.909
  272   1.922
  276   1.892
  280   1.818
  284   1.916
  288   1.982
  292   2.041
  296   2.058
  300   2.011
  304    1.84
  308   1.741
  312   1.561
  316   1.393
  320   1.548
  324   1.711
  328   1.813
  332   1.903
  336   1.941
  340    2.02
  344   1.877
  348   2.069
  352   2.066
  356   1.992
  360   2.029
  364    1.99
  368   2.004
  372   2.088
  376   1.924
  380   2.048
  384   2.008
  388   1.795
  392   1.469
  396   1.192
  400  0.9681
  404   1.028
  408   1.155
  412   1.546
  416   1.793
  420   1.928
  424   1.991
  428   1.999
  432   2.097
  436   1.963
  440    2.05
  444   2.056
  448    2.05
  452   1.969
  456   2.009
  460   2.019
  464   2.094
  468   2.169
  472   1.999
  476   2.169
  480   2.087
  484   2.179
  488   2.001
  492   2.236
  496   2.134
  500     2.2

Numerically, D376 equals -4.4 kPa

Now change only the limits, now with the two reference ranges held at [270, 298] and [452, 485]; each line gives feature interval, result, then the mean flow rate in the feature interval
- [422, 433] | 0.2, 2.02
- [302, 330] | 4.4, 1.66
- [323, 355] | 0.9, 1.93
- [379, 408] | 8.1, 1.46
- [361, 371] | 0.0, 2.01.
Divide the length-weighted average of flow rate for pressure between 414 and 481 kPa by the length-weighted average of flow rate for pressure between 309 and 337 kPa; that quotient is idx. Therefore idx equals 1.2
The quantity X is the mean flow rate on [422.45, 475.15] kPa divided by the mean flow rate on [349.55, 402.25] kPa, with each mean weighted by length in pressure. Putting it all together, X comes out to 1.13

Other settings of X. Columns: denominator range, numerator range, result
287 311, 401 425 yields 0.79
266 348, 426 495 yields 1.12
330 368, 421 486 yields 1.03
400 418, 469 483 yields 1.57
